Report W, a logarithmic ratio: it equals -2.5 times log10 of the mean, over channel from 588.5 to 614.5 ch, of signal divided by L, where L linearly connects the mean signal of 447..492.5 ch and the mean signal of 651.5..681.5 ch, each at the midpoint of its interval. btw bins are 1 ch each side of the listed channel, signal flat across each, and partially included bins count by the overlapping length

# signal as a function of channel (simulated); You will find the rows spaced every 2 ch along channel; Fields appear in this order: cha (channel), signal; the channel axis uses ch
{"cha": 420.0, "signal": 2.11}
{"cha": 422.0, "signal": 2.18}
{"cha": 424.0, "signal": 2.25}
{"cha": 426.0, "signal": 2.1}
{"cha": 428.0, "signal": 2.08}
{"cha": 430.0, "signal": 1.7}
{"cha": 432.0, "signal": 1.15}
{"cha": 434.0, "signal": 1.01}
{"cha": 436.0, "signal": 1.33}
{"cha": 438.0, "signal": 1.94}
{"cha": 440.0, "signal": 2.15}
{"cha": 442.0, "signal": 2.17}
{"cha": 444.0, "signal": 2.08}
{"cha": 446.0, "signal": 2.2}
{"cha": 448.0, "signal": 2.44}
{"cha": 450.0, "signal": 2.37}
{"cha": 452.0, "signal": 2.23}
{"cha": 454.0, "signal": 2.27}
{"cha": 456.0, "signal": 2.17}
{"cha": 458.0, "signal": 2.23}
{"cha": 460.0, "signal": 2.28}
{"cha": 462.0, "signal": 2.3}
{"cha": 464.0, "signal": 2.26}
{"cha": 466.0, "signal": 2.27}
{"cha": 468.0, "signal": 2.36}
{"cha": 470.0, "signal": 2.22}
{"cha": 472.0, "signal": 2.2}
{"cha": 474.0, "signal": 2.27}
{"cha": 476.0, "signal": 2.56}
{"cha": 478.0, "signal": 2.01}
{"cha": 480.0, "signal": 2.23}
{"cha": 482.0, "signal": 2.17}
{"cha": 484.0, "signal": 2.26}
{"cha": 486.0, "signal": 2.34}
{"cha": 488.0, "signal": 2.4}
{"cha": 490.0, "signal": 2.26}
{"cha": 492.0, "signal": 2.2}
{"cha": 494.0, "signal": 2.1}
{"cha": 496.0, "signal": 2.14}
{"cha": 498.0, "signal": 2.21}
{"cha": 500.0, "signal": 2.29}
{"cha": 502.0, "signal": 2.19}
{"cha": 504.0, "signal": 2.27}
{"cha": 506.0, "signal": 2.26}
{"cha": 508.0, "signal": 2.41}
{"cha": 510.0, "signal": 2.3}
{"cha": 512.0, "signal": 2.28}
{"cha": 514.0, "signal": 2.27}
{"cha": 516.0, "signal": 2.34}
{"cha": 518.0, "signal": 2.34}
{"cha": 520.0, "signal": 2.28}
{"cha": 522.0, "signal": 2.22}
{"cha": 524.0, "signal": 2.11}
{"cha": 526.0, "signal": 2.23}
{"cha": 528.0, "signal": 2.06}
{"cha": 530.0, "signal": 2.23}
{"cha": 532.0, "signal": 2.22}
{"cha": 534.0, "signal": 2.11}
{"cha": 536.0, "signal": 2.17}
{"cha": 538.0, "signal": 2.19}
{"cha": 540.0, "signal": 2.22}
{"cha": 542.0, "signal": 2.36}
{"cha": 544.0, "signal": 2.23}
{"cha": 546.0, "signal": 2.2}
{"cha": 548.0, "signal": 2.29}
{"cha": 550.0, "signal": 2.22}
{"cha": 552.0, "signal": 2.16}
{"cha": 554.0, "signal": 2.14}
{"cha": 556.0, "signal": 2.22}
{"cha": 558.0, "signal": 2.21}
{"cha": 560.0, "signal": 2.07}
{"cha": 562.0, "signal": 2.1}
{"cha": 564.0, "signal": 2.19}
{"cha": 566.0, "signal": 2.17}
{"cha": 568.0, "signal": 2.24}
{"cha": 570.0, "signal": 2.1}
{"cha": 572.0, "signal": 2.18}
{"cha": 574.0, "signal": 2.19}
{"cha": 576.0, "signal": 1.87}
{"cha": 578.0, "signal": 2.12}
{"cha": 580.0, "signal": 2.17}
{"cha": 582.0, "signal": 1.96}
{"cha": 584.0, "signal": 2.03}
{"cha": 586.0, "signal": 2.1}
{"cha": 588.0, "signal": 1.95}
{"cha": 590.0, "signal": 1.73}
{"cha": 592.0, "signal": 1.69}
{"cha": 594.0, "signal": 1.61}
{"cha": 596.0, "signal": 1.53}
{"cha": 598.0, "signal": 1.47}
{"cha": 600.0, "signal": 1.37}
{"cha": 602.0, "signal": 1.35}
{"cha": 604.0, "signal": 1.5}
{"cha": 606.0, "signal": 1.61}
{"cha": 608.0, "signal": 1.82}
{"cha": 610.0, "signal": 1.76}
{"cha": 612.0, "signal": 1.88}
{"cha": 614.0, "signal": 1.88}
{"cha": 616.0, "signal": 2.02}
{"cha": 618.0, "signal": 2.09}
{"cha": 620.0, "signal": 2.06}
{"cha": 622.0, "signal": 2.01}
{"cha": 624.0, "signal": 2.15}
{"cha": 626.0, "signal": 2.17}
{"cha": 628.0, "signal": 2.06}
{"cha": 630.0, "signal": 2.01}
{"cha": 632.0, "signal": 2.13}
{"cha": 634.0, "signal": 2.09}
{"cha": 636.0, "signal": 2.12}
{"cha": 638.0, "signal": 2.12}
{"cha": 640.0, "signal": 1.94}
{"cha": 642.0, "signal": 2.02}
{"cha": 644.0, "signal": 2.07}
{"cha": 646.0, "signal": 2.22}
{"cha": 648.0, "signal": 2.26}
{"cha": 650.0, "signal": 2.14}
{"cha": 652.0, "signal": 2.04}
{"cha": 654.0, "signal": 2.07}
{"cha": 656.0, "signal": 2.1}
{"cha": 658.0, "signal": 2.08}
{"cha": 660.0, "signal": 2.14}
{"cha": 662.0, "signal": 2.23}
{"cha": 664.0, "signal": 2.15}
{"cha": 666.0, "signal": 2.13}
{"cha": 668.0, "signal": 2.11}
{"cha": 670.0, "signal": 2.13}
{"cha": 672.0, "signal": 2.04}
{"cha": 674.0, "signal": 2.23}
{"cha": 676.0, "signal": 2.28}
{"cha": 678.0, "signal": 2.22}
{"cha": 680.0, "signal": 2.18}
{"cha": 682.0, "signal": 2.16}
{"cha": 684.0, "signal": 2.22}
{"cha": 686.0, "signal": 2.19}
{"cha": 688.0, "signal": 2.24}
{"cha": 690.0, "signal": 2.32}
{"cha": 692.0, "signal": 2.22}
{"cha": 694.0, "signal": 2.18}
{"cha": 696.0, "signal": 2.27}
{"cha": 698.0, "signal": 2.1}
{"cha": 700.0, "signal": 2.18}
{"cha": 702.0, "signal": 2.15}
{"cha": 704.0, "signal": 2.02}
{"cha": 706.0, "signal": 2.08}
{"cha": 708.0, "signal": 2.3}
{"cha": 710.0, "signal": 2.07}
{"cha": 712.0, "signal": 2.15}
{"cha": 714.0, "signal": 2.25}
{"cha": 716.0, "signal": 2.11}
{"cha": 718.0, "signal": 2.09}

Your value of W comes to 0.32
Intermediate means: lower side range 2.27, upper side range 2.14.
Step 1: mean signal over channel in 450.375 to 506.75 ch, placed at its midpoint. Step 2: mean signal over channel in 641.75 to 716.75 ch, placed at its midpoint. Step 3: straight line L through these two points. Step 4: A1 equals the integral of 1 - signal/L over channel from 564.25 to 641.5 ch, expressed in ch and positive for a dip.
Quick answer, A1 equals 9.3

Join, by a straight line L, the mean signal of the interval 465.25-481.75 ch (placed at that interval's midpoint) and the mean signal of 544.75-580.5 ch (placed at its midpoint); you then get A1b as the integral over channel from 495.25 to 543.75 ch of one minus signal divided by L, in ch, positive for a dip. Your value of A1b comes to -0.7 ch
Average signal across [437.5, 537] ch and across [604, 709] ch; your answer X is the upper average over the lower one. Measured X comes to 0.94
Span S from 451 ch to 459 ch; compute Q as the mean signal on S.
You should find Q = 2.23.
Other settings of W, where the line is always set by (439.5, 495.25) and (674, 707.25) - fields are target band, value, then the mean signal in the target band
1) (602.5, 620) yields 0.21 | 1.82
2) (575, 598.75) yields 0.19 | 1.86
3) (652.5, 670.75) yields 0.04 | 2.12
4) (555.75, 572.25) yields 0.03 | 2.16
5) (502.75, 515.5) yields -0.03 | 2.3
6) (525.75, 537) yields 0.03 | 2.17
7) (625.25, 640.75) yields 0.06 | 2.08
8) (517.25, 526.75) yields 0.00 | 2.23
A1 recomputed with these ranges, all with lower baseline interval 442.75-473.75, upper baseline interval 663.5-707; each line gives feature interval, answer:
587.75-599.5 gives 3.06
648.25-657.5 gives 0.36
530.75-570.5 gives 0.57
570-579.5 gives 0.51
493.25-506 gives 0.20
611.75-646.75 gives 2.13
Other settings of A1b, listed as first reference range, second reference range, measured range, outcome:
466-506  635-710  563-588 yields 1.11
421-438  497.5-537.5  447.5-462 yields -3.08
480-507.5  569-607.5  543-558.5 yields -1.75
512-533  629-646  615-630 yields 0.12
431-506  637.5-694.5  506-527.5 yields -1.21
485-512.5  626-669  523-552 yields 0.25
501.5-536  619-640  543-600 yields 3.67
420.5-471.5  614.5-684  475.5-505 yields -2.20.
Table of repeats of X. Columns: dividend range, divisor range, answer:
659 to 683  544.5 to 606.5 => 1.10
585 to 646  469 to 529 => 0.84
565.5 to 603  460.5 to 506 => 0.84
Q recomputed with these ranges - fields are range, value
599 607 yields 1.46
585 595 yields 1.82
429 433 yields 1.42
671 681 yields 2.19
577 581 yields 2.15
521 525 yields 2.17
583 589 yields 2.03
